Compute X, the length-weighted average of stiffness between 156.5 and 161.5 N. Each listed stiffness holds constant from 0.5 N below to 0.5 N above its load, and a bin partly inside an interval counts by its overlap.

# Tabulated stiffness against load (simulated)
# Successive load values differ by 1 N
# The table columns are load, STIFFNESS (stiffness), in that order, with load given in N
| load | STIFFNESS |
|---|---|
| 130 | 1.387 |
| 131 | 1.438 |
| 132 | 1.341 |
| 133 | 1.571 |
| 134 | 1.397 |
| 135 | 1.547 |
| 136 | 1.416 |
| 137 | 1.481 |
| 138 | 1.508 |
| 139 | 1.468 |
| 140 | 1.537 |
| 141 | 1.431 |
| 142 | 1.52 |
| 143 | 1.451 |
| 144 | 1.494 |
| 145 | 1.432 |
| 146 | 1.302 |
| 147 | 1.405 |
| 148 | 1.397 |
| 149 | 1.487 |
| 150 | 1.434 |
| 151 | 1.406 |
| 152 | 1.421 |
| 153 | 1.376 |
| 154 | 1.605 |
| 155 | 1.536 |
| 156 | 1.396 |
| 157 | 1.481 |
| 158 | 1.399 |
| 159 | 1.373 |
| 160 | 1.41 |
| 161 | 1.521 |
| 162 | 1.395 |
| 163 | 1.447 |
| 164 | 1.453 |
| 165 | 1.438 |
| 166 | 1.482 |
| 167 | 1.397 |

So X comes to 1.44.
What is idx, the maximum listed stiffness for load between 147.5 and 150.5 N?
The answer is 1.487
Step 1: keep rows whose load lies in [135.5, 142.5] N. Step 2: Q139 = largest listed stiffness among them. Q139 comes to 1.537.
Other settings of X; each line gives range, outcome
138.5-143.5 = 1.48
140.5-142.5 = 1.48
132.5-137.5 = 1.48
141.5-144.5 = 1.49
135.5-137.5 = 1.45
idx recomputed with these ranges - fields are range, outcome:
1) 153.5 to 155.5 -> 1.605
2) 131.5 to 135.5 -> 1.571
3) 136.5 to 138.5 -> 1.508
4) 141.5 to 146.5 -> 1.52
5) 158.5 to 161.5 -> 1.521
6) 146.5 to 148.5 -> 1.405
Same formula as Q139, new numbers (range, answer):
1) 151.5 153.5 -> 1.421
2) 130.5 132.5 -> 1.438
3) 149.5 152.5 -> 1.434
